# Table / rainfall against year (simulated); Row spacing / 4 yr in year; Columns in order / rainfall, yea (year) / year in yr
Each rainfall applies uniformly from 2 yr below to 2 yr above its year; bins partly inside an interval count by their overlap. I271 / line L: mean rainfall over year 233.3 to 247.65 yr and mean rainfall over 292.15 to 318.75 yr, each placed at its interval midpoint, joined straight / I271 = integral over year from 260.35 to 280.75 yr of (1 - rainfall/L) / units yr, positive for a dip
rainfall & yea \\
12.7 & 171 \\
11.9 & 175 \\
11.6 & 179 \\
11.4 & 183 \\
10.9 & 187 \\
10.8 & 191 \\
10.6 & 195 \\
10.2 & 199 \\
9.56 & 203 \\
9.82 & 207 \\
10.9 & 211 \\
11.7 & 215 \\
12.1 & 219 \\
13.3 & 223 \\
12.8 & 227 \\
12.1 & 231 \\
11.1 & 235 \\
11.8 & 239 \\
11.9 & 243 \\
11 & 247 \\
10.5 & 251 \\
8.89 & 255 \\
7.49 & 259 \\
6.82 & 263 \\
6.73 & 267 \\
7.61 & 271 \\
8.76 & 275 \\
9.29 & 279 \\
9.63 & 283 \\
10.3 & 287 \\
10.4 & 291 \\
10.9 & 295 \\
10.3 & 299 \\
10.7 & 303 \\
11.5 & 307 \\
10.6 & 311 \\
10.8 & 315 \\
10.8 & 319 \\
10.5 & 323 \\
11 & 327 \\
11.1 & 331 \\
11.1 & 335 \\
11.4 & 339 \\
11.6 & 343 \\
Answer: 6.1 yr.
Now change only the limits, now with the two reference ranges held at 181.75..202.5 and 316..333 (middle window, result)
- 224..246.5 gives -2.5 yr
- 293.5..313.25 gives 0.0 yr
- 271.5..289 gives 2.4 yr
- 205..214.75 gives 0.1 yr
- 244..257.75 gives 0.8 yr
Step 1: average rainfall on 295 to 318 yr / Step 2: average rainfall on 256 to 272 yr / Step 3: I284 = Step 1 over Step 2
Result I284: 1.5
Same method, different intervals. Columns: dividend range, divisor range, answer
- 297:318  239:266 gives 1.13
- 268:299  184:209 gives 0.92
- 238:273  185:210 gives 0.88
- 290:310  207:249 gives 0.91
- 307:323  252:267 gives 1.39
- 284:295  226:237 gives 0.87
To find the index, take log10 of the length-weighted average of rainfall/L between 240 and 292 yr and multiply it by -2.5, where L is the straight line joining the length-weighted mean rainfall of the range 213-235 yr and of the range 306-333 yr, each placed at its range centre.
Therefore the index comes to 0.26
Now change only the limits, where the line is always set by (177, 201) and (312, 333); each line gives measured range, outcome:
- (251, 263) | 0.29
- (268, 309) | 0.10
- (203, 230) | -0.07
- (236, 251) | -0.05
